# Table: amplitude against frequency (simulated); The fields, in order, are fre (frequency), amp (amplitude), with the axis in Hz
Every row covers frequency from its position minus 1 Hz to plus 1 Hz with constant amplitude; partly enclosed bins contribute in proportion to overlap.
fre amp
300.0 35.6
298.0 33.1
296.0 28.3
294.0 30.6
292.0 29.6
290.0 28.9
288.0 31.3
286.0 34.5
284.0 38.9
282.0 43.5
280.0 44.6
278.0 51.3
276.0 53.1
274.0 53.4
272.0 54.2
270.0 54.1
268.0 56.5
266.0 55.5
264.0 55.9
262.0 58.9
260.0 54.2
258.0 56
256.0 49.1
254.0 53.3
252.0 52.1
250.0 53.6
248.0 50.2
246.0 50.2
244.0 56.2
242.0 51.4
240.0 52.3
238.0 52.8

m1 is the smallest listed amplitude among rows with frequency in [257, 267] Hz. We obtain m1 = 54.2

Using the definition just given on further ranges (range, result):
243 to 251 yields 50.2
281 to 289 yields 31.3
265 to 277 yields 53.1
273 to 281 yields 44.6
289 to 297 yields 28.3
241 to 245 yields 51.4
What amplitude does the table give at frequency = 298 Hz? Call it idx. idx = 33.1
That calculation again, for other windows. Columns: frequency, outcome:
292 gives 29.6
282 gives 43.5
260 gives 54.2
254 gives 53.3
